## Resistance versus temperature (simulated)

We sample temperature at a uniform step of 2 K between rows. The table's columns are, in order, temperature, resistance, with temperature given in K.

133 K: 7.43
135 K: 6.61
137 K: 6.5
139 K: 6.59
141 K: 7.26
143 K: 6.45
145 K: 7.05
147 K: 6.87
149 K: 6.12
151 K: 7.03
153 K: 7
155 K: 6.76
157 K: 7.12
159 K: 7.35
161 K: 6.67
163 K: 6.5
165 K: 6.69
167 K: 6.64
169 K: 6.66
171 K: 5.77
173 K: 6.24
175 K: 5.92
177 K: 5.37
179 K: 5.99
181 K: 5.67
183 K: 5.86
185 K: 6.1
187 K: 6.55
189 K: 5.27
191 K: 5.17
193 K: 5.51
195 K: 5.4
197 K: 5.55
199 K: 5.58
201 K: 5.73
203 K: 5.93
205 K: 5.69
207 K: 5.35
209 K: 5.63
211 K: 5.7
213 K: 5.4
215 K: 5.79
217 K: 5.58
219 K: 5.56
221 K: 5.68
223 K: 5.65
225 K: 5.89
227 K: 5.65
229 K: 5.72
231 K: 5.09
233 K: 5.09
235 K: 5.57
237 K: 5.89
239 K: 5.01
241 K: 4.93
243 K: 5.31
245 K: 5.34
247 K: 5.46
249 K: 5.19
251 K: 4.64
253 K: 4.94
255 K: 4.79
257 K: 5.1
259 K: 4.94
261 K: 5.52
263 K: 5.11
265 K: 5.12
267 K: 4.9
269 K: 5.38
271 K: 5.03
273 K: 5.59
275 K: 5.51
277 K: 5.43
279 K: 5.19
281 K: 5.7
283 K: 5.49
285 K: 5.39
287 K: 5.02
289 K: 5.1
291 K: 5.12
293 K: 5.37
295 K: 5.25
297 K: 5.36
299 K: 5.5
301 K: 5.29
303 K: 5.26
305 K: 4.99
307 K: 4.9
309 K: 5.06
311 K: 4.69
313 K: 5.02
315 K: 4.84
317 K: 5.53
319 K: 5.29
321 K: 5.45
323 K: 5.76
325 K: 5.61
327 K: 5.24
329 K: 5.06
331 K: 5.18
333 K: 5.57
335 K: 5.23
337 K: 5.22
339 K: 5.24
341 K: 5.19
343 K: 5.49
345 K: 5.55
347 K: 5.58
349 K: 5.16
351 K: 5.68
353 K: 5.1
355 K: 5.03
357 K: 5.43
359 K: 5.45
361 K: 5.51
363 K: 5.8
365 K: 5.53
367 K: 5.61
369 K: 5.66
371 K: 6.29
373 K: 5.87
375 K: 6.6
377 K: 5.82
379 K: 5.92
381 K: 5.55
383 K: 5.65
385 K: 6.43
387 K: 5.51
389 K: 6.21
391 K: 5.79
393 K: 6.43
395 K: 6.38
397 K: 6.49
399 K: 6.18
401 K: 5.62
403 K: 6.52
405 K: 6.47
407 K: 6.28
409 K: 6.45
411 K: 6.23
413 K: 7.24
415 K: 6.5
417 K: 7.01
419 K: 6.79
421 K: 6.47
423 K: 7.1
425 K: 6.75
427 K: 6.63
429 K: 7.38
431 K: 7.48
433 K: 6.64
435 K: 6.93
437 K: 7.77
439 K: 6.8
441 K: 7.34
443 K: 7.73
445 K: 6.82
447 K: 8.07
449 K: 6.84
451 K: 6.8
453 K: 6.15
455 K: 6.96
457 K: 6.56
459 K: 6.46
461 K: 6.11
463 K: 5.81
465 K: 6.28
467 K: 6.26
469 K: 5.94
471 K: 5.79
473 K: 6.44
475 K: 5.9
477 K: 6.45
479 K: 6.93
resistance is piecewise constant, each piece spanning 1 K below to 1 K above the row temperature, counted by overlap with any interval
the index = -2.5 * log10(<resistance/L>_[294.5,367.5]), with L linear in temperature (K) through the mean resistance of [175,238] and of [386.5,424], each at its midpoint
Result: 0.15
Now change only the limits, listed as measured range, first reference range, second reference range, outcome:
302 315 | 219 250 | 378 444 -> 0.19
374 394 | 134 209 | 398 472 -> 0.10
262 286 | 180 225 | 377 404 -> 0.09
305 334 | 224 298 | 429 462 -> 0.12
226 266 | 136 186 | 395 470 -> 0.25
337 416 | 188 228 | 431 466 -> 0.11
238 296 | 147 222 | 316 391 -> 0.12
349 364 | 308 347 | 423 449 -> 0.07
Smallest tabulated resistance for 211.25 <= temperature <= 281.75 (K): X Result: 4.64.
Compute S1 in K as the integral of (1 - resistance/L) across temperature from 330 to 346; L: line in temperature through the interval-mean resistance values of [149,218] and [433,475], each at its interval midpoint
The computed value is 2.7 K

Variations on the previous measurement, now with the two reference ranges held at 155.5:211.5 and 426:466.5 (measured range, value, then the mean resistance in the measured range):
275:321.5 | 8.3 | 5.23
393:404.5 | 0.8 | 6.26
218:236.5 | 1.8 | 5.55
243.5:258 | 2.7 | 5.07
